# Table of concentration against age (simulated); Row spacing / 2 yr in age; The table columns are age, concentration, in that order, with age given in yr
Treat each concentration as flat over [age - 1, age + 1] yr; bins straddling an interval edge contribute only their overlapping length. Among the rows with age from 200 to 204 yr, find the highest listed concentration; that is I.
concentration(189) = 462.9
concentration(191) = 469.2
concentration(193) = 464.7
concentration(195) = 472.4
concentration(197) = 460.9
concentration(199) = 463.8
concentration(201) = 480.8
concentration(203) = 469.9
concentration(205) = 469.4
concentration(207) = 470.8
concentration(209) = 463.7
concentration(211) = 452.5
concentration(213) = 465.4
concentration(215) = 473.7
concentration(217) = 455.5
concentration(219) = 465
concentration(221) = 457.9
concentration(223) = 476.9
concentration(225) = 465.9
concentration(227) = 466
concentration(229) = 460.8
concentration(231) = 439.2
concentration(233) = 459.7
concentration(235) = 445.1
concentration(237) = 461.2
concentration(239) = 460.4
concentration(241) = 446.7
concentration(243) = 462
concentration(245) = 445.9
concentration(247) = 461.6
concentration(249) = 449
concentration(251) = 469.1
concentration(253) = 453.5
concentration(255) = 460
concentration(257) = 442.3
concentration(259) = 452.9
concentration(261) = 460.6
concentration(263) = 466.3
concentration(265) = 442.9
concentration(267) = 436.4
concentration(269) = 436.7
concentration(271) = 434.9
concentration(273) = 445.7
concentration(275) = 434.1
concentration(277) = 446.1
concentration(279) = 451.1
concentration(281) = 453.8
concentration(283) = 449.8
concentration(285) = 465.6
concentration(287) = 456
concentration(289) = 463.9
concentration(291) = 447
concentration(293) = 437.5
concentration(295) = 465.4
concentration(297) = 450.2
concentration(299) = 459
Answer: 480.8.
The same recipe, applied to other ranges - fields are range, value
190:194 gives 469.2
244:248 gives 461.6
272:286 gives 465.6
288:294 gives 463.9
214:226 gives 476.9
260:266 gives 466.3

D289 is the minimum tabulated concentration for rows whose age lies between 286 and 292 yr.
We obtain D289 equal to 447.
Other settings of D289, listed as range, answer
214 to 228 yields 455.5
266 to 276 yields 434.1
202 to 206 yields 469.4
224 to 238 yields 439.2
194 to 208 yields 460.9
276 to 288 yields 446.1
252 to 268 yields 436.4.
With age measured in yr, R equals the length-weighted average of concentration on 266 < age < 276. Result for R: 438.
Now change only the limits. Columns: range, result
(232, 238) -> 455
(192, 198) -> 466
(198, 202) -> 472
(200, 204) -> 475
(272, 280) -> 444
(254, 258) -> 451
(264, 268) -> 440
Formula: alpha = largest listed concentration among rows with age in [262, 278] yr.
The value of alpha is 466.3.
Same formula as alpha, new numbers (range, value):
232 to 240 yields 461.2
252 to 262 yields 460.6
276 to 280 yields 451.1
